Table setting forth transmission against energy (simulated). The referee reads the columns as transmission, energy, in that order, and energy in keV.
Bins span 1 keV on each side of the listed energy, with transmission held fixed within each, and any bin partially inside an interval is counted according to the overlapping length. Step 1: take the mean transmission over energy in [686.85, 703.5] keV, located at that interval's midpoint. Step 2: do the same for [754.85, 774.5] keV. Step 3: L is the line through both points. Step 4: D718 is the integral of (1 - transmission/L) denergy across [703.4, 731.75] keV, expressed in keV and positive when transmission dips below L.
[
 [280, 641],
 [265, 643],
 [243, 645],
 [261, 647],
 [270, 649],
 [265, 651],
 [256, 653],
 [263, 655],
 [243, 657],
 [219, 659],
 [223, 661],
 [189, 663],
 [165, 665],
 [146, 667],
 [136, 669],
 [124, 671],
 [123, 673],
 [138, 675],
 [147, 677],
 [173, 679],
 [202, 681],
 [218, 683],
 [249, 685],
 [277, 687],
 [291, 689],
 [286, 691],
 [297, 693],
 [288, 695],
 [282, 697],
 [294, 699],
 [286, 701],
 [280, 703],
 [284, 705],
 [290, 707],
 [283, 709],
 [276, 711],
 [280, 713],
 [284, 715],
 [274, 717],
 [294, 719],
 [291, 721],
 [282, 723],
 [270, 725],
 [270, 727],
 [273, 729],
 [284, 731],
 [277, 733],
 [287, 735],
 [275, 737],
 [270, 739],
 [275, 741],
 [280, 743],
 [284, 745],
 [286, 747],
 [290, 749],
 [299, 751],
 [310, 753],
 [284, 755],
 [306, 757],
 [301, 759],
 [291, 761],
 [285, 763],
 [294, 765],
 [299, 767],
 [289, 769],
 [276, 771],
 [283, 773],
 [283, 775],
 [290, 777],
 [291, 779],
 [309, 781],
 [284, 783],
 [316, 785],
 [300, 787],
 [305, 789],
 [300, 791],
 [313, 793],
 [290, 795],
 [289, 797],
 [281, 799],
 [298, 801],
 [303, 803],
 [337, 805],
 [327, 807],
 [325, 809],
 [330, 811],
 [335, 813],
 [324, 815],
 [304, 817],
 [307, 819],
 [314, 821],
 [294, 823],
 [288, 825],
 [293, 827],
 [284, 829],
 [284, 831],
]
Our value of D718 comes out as 0.7 keV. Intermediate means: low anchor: 287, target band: 281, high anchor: 291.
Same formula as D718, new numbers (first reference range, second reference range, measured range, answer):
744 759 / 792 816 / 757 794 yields 0.9 keV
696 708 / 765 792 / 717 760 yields 0.8 keV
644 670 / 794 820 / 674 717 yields -2.2 keV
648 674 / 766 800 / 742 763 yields -1.7 keV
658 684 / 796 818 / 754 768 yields -1.5 keV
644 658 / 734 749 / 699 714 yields -0.7 keV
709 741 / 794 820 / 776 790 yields 0.1 keV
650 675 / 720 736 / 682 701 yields -3.6 keV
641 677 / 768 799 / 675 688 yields 1.1 keV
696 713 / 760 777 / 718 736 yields 0.3 keV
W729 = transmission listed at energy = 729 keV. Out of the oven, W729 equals 273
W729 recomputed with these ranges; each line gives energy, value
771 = 276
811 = 330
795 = 290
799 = 281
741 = 275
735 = 287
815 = 324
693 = 297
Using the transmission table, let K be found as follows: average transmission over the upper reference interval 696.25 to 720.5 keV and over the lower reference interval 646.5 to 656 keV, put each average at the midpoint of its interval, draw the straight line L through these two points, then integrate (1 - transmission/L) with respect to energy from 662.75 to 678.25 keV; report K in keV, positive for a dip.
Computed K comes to 7.2 keV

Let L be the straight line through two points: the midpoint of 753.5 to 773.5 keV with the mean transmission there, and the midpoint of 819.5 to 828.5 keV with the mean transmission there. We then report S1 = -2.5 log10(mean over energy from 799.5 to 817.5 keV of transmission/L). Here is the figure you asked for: -0.08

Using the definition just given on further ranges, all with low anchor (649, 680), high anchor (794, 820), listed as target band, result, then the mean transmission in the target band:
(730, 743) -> -0.110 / 278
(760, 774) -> -0.041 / 288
